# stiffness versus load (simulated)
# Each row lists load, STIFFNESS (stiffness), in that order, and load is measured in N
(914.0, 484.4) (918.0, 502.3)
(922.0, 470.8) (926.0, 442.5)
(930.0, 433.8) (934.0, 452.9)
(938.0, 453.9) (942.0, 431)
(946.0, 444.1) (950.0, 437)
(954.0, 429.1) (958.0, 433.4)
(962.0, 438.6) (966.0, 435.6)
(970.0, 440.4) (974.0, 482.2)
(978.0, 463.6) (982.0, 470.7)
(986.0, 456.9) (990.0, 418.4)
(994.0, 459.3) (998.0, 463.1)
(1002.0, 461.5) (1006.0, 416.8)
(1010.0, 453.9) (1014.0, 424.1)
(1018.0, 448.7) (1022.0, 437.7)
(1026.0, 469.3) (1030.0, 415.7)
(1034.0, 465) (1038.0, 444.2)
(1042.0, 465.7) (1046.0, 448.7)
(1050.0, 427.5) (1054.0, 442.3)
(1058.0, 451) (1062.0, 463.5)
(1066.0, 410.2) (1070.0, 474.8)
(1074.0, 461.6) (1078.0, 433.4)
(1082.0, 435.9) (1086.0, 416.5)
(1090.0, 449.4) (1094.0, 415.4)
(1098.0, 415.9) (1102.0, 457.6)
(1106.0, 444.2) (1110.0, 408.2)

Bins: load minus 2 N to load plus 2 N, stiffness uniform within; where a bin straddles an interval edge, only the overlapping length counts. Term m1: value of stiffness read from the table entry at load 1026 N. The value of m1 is 469.3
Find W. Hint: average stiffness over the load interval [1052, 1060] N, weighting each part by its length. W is 447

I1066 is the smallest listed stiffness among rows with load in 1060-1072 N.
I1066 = 410.2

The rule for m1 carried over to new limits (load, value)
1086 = 416.5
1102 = 457.6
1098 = 415.9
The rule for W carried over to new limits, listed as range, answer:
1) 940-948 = 438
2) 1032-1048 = 456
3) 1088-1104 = 435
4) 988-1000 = 447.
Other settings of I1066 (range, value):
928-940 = 433.8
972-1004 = 418.4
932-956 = 429.1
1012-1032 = 415.7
